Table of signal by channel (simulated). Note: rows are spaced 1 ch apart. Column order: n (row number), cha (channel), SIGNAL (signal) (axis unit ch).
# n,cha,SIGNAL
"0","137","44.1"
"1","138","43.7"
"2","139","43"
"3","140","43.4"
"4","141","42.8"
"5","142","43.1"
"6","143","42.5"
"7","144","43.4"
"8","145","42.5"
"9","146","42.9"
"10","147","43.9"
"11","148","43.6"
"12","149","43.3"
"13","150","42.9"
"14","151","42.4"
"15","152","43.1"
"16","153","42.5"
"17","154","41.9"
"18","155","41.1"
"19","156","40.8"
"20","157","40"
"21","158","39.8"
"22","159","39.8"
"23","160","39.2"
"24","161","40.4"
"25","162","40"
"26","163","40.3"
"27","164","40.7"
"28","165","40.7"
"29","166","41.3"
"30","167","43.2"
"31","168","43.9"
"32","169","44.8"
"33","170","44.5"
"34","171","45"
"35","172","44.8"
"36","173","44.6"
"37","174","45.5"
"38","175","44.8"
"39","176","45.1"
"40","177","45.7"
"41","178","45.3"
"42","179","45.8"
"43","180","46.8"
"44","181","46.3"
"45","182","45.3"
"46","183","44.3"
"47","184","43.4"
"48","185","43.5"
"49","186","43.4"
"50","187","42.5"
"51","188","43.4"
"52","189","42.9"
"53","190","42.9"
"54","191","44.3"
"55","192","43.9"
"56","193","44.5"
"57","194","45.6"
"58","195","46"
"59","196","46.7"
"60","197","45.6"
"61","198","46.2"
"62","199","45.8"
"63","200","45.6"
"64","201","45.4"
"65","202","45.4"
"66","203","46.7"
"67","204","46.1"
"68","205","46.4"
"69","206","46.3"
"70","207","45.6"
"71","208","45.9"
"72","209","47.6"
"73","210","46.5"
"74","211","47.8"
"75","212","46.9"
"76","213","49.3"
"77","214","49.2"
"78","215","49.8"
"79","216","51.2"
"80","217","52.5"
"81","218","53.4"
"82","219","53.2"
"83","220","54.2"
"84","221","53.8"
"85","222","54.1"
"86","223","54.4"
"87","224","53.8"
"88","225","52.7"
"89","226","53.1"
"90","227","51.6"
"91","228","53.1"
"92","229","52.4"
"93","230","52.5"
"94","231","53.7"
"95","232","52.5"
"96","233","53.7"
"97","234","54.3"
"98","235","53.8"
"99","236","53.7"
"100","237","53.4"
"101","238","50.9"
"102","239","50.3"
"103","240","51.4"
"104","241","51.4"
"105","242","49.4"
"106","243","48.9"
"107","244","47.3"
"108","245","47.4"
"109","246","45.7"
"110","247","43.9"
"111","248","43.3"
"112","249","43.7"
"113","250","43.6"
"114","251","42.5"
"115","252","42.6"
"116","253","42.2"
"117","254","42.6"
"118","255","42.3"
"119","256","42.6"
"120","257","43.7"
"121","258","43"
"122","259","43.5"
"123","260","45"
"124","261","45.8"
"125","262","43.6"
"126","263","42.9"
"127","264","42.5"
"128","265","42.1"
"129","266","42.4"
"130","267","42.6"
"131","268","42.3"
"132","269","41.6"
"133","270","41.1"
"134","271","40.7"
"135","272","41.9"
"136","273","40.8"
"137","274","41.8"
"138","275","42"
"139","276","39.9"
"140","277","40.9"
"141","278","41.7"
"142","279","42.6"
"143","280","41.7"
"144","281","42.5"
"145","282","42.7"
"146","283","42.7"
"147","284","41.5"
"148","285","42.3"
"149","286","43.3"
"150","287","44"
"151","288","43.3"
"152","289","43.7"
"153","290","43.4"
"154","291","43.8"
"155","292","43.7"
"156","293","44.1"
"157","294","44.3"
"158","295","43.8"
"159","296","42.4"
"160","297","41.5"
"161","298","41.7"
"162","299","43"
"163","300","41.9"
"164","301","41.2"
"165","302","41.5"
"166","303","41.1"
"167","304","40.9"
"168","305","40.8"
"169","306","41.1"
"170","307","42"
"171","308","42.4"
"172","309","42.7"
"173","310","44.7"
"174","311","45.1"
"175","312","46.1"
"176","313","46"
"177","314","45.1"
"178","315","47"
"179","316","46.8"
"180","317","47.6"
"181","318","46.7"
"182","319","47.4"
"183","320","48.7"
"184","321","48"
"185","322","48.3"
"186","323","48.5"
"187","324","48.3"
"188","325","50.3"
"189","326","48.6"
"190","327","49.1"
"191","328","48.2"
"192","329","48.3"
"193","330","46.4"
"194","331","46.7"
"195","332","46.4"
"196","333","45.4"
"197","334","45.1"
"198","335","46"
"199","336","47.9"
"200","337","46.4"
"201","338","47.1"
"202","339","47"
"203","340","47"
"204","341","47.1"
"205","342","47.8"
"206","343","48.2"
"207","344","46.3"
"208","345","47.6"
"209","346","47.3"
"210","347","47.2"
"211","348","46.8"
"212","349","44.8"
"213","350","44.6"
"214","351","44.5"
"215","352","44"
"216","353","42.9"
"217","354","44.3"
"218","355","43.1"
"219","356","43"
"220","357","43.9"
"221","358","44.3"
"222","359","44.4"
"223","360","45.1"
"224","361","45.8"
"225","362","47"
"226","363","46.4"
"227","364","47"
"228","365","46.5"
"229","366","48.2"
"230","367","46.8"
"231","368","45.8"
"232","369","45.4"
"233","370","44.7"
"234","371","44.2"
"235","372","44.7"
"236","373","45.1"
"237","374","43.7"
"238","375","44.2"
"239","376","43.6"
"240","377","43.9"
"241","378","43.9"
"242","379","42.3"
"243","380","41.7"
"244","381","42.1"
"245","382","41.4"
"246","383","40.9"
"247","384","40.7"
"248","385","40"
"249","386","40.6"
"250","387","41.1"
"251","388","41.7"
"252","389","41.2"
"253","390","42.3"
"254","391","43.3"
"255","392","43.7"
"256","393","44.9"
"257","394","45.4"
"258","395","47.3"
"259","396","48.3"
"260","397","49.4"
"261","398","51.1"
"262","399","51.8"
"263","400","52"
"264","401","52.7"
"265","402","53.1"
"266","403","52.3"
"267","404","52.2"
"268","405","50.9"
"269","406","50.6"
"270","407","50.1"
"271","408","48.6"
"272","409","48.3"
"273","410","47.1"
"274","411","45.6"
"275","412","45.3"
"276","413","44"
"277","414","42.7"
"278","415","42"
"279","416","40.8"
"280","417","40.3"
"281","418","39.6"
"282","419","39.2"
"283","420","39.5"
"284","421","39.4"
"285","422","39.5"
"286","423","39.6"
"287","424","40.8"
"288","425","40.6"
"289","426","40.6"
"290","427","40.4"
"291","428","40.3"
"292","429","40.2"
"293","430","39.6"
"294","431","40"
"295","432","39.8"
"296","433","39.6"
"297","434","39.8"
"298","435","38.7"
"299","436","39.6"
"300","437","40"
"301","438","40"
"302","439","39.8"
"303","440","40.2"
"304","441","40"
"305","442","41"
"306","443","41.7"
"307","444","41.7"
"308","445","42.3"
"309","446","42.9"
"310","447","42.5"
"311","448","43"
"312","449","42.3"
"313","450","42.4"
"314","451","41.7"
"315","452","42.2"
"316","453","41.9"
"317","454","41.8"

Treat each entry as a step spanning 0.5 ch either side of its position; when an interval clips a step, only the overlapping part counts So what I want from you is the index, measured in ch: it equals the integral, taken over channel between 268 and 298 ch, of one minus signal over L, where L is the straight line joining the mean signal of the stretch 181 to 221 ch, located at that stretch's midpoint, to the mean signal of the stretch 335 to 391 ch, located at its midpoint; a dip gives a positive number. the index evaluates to 2.1 ch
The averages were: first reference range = 46.6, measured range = 42.4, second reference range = 44.6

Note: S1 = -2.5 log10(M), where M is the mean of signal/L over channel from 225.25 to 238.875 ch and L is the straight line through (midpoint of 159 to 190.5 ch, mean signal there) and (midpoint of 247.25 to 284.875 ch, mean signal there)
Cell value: -0.23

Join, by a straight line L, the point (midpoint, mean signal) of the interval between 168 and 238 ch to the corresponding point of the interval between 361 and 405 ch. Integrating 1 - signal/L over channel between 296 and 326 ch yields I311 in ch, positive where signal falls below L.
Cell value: 1.1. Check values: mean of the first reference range 48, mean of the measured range 44.7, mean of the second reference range 45.5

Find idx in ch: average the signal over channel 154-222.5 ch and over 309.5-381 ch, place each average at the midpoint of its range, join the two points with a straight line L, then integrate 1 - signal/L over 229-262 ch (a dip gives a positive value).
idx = -1.4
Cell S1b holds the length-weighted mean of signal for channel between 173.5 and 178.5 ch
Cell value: 45.3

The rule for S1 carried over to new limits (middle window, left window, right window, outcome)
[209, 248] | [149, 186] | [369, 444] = -0.18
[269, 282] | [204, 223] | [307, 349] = 0.16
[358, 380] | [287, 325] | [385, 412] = 0.03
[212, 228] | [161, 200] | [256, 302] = -0.20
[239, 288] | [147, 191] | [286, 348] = 0.03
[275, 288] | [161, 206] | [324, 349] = 0.10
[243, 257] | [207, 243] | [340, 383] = 0.15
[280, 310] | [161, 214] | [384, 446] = 0.04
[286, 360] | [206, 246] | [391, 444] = 0.05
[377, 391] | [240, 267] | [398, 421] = 0.11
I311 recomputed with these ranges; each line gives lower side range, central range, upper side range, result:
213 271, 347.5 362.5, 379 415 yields 0.6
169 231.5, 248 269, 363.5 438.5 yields 1.5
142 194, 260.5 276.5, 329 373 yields 0.9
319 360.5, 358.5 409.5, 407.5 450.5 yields -2.2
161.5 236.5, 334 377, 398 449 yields -1.1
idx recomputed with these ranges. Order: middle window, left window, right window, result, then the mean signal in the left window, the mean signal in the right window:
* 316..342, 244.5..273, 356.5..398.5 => -2.14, 43.1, 44.4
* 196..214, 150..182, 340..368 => -1.23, 42.9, 45.8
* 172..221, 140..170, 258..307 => -4.96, 42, 42.4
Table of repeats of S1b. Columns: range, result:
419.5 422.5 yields 39.5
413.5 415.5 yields 42.4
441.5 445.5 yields 41.7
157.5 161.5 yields 39.8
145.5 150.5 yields 43.3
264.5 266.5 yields 42.2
